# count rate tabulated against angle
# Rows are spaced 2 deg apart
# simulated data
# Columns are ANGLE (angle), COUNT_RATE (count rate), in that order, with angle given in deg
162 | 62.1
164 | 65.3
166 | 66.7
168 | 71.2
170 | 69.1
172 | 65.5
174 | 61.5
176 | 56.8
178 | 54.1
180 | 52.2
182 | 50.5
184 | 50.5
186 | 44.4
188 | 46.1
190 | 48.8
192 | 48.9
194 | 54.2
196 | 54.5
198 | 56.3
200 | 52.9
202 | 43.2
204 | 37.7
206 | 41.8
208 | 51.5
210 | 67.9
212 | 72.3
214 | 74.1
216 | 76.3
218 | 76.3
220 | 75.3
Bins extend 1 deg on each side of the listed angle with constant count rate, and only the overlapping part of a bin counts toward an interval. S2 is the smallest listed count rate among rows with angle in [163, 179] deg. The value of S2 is 54.1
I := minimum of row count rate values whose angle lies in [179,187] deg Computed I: 44.4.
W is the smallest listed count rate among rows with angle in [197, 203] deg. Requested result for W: 43.2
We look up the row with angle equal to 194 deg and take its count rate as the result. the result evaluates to 54.2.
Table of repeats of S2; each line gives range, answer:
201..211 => 37.7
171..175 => 61.5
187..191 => 46.1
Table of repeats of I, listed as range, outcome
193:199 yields 54.2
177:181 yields 52.2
